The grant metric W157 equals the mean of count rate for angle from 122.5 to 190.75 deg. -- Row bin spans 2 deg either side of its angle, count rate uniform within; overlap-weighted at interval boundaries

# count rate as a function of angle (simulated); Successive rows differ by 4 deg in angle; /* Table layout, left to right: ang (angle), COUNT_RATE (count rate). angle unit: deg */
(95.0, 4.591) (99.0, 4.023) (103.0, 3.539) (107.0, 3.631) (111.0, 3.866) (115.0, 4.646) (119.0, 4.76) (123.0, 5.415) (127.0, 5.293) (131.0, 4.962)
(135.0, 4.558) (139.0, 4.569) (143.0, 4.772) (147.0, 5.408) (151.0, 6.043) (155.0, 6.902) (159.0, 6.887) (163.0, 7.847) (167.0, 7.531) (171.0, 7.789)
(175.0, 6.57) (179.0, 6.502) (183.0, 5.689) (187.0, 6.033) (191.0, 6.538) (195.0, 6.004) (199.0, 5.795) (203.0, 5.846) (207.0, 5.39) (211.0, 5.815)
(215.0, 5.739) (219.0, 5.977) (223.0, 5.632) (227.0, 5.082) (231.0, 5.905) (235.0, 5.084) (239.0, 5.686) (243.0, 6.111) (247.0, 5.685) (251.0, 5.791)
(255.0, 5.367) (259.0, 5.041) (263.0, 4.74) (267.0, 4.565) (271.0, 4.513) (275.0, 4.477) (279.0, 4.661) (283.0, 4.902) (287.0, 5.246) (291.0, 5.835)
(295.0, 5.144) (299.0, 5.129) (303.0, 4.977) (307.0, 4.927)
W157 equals 6.07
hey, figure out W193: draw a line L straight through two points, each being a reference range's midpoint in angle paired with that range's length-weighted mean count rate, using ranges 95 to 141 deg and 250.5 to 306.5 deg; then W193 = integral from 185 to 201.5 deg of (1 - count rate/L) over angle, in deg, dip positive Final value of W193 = -4.74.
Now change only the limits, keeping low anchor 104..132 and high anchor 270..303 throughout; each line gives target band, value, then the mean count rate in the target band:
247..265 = -1.3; 5.28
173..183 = -3.4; 6.37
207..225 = -3.4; 5.75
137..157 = -3.7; 5.54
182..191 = -2.4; 6.03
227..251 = -3.7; 5.65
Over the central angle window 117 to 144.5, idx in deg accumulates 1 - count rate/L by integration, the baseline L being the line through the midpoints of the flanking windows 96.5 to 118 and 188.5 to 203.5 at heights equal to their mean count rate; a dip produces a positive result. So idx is -2.3 deg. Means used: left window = 3.99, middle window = 4.91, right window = 6.07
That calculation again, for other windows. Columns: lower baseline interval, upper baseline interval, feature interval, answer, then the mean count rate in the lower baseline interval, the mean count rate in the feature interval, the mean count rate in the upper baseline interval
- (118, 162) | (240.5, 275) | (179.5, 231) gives -4.8 deg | 5.49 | 5.82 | 5.19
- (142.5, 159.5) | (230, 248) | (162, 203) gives -4.5 deg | 6.03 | 6.56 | 5.68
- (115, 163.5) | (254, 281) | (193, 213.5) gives -2.6 deg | 5.51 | 5.77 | 4.74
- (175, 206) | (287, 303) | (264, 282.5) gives 2.9 deg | 6.07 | 4.59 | 5.3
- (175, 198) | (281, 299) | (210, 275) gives 3.5 deg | 6.17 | 5.39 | 5.26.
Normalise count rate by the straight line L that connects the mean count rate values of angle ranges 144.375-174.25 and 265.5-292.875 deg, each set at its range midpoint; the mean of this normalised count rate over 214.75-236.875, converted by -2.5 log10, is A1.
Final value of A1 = 0.04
